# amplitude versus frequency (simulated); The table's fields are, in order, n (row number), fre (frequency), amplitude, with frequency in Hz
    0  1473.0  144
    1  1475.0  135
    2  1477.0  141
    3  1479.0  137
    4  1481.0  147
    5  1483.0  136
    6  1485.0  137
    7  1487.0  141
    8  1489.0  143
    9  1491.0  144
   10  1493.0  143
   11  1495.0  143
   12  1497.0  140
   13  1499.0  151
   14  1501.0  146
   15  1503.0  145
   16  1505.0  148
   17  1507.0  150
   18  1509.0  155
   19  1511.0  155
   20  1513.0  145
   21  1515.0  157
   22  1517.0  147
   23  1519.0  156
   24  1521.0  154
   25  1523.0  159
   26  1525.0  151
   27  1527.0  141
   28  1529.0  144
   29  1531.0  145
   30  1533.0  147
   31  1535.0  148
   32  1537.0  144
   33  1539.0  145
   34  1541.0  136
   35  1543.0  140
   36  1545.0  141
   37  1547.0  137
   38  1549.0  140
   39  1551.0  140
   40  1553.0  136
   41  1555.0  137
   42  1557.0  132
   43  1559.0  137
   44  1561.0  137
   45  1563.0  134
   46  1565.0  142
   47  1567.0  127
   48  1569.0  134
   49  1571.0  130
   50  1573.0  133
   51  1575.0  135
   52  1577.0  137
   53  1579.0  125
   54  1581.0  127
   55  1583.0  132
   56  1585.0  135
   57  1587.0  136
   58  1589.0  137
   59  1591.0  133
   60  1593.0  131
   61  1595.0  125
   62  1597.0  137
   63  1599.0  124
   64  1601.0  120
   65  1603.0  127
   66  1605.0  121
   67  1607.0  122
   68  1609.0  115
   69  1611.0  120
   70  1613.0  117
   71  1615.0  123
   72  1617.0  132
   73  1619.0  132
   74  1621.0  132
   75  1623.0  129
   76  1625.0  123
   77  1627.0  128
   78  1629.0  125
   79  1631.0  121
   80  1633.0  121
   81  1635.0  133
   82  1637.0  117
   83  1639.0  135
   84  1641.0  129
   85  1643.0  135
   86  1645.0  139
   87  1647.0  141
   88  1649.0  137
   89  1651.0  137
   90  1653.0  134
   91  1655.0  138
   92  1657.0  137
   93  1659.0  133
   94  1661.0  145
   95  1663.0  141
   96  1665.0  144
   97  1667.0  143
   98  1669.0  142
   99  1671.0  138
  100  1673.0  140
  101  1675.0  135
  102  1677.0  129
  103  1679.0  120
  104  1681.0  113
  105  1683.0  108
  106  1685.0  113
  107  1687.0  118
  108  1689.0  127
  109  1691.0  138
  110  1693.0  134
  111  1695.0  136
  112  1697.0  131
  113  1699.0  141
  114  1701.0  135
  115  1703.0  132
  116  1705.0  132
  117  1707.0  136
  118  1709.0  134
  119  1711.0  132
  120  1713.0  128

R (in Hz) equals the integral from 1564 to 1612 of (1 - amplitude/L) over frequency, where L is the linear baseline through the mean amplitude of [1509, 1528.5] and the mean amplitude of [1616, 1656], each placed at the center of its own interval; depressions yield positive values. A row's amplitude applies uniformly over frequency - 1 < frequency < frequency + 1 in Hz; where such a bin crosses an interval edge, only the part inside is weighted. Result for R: 3.5 Hz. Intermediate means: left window 152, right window 131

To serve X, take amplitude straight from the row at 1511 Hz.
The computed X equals 155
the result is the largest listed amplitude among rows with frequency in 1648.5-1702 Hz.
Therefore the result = 145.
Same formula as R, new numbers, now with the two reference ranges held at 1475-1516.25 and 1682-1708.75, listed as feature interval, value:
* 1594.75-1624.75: 2.44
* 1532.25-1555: 0.04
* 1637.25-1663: -0.64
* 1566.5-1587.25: 1.01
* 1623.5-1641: 1.13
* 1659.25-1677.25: -1.13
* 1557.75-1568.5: 0.34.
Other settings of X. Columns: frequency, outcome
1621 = 132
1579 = 125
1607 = 122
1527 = 141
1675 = 135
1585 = 135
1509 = 155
